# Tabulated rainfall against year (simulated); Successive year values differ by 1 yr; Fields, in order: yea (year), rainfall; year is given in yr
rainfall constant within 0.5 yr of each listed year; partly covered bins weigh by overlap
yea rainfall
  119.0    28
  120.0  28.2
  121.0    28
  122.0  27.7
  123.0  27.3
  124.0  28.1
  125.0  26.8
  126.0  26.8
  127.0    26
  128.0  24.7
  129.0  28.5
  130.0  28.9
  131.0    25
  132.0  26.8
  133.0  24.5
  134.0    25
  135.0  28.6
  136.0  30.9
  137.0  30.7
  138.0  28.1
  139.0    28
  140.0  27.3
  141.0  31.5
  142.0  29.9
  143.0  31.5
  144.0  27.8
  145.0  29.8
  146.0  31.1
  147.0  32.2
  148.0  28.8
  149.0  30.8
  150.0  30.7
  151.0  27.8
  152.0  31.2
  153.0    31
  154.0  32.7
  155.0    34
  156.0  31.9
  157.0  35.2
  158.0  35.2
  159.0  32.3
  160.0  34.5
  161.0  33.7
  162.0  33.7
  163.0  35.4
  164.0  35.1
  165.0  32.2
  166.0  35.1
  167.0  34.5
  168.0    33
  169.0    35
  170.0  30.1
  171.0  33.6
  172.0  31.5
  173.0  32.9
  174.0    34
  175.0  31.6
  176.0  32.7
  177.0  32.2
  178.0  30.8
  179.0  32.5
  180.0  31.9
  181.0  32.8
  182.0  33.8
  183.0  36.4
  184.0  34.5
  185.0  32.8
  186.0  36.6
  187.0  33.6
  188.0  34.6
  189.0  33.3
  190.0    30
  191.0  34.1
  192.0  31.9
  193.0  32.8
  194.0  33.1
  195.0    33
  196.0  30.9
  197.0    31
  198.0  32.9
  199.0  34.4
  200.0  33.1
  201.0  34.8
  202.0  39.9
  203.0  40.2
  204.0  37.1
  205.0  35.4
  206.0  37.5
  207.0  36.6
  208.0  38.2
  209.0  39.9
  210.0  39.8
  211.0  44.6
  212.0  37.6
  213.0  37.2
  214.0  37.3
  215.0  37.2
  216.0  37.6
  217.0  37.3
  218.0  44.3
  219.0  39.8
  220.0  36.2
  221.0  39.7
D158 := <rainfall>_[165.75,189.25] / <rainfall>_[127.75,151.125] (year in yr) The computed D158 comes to 1.16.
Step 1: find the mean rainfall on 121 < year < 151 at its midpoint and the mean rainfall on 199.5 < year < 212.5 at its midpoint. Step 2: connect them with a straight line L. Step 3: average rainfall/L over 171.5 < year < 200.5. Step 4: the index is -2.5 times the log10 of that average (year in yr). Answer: 0.07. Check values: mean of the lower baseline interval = 28.4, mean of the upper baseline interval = 38.1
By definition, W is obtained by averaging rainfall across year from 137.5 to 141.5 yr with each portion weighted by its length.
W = 28.7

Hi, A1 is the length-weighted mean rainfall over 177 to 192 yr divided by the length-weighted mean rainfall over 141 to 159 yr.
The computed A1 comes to 1.1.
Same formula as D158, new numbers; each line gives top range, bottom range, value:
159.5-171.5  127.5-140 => 1.23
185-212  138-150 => 1.18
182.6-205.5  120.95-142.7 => 1.23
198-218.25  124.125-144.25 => 1.36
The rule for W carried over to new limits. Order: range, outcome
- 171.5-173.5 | 32.2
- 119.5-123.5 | 27.8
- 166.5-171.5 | 33.2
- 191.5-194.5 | 32.6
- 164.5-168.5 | 33.7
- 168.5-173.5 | 32.6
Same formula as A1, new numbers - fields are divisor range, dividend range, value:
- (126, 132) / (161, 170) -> 1.28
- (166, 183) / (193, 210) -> 1.08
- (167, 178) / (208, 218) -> 1.19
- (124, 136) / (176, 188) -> 1.25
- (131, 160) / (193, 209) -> 1.17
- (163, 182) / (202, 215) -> 1.17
